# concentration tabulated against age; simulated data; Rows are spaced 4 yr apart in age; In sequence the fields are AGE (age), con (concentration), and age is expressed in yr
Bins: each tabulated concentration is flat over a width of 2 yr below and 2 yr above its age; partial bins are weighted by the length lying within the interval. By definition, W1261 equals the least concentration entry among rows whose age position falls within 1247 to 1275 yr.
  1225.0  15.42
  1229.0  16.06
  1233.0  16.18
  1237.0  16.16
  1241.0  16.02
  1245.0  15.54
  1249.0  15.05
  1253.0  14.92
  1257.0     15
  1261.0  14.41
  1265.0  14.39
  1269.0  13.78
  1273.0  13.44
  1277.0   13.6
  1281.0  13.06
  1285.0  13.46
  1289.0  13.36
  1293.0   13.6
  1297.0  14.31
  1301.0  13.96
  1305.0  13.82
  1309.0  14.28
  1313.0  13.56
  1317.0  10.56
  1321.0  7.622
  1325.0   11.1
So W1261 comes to 13.44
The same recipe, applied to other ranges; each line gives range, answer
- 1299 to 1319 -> 10.56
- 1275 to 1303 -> 13.06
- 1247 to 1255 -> 14.92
